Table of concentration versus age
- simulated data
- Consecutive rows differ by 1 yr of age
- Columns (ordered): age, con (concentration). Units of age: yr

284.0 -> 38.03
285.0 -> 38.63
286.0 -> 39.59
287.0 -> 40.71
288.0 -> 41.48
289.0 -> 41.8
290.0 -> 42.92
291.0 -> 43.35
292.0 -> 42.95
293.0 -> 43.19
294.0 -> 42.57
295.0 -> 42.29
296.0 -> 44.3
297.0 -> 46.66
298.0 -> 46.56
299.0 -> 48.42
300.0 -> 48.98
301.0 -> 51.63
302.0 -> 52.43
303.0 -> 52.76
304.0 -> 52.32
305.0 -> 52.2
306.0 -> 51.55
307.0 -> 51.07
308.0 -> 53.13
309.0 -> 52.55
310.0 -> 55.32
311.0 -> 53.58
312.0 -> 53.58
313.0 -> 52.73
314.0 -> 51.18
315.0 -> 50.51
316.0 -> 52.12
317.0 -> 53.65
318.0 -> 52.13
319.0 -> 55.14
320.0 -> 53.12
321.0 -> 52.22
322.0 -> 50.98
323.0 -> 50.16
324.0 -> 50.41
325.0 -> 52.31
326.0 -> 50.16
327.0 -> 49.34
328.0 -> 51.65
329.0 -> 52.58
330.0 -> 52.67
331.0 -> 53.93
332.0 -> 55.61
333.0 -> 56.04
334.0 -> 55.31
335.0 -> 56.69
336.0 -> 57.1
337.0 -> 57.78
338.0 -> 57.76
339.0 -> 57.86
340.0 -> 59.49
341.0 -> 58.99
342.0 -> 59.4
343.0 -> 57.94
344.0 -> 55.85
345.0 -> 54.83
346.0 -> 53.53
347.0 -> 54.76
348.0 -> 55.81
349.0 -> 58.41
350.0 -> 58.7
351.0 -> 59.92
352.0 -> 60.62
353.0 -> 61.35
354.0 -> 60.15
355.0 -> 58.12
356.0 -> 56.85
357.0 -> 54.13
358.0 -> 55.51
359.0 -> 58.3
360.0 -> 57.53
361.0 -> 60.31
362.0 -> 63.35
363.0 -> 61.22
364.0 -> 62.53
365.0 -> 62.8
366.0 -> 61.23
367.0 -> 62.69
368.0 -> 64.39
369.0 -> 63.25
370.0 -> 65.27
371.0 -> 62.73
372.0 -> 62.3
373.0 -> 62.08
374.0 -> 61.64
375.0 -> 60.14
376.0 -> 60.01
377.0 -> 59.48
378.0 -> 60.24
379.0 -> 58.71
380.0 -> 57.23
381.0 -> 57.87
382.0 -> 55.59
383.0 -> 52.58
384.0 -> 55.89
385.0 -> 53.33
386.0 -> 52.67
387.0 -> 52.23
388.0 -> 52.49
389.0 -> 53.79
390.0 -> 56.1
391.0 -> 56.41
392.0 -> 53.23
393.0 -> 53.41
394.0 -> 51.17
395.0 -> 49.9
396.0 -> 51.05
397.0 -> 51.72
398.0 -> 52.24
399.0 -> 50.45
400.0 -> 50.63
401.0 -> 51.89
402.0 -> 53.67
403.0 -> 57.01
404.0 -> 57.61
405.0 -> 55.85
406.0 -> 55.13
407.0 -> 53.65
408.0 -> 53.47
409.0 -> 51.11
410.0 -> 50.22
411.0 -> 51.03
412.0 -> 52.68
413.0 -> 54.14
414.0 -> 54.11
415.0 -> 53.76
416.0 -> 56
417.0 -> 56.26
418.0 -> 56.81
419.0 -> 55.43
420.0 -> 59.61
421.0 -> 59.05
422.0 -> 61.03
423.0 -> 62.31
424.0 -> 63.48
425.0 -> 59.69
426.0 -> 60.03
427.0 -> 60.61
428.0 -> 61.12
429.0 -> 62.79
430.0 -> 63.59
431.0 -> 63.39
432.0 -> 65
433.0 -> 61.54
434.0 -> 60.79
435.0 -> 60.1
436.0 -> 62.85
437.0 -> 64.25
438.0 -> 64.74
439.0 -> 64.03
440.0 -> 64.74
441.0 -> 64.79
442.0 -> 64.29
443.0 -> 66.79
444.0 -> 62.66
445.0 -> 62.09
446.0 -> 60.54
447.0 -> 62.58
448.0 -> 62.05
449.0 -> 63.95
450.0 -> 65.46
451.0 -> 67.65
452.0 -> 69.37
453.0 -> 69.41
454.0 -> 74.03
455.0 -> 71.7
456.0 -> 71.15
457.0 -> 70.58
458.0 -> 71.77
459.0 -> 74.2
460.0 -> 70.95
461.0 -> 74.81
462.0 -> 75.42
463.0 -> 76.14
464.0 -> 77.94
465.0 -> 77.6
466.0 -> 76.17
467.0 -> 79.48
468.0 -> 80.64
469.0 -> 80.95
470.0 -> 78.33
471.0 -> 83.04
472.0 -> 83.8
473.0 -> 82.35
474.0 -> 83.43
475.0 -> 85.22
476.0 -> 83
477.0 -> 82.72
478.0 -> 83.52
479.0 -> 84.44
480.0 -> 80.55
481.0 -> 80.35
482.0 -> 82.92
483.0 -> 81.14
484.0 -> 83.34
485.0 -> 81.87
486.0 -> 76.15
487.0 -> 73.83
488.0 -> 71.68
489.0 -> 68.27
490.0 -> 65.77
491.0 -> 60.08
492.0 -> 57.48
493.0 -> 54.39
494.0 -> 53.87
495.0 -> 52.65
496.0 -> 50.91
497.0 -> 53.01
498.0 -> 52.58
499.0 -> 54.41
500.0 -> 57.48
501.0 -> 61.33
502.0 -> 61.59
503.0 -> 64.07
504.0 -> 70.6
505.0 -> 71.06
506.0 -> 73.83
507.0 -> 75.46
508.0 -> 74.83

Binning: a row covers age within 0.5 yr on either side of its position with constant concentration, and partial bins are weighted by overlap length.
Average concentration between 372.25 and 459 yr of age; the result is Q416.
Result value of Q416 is 59.1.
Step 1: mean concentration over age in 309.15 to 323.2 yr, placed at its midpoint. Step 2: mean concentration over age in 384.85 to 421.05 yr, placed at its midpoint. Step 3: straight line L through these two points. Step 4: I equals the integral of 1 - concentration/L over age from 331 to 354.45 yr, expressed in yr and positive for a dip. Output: -2.0 yr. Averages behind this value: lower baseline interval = 52.7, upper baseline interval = 53.7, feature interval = 57.5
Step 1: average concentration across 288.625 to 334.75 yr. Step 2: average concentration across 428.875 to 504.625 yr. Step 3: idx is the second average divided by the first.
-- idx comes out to 1.4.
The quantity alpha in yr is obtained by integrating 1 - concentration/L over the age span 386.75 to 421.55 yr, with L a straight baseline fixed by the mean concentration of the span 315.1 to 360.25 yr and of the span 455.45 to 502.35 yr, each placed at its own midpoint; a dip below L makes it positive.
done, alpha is 5.3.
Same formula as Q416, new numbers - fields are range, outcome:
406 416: 53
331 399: 57.5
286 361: 52.7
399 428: 55.9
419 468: 66.5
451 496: 74.6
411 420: 54.9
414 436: 60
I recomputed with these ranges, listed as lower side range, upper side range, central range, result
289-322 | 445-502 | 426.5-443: 0.8 yr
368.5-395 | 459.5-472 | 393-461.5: 8.1 yr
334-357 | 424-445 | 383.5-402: 2.4 yr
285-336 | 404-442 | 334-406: -3.5 yr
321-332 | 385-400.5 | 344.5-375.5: -4.6 yr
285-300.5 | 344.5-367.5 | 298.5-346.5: -2.8 yr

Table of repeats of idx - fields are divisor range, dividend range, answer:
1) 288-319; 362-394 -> 1.19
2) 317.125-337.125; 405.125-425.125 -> 1.05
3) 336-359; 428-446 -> 1.10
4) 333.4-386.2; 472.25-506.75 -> 1.19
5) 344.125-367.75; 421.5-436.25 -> 1.05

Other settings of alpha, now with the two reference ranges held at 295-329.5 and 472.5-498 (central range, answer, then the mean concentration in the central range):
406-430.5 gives 2.7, 57.1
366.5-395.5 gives 1.0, 57.5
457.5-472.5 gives -1.7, 77.4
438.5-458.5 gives 0.4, 66.5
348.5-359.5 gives -0.4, 58.4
